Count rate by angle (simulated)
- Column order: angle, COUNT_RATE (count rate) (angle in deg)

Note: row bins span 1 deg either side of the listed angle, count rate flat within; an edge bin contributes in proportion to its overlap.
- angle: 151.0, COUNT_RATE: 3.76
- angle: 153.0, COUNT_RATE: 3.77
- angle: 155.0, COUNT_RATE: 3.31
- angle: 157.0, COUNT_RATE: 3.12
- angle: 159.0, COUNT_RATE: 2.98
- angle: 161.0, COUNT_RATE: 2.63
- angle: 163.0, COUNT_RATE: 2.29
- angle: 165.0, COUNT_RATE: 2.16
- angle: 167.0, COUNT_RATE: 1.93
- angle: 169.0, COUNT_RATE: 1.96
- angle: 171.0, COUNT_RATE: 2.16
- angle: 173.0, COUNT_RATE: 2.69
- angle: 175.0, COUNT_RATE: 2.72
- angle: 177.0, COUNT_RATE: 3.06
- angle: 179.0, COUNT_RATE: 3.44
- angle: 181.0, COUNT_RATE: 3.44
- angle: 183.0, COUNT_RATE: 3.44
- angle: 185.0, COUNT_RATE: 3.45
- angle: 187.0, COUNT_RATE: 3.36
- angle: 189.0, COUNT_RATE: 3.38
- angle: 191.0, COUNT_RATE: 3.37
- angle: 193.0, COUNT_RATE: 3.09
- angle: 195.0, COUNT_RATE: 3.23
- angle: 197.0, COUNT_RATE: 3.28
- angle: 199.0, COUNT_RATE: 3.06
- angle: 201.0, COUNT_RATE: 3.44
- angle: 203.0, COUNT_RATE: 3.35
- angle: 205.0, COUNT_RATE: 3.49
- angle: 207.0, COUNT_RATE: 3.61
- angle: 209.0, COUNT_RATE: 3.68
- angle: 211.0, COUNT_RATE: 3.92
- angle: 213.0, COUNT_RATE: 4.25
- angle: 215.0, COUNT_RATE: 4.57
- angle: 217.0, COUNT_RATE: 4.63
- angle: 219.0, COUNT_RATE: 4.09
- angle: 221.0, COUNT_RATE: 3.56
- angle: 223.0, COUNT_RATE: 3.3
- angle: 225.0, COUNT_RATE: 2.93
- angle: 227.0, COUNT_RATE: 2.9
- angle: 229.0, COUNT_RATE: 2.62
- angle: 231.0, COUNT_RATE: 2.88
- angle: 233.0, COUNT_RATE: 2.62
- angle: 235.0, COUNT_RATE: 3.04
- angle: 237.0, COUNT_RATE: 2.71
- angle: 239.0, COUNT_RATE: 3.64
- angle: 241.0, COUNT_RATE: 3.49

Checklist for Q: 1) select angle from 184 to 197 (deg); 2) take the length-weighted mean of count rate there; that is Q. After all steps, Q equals 3.31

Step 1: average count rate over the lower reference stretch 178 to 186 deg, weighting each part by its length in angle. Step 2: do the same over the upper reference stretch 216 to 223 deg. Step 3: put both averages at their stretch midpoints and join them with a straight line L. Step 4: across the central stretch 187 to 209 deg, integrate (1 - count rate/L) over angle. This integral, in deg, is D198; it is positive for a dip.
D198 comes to 1.9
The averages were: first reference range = 3.44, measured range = 3.35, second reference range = 3.98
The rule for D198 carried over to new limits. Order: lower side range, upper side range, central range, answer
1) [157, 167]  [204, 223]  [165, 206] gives 1.7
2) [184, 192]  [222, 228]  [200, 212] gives -1.3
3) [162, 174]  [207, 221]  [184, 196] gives -0.8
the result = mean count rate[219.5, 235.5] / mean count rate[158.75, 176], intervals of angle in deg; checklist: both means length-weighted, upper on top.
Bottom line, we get 1.3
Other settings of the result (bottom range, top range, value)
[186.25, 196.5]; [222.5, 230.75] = 0.89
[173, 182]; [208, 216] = 1.32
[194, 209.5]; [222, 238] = 0.85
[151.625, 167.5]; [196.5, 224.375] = 1.32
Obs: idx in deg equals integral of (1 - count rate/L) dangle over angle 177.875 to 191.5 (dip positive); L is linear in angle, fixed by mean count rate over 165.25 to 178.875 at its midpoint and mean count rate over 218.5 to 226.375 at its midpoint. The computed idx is -3.6 deg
